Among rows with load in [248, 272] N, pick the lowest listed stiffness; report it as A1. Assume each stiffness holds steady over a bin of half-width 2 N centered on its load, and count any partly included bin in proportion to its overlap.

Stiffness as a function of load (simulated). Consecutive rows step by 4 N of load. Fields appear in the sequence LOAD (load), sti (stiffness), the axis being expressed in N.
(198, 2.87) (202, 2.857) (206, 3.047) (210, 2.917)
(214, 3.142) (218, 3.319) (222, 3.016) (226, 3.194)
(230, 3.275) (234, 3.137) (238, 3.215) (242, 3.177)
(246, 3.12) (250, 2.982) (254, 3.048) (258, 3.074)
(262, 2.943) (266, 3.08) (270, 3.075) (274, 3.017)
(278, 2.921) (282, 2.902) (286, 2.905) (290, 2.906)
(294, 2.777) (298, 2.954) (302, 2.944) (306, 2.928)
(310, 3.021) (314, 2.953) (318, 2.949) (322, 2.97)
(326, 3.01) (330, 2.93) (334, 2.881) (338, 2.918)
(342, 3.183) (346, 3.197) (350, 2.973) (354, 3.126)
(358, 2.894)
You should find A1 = 2.943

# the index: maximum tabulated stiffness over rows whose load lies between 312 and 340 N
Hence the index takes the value 3.01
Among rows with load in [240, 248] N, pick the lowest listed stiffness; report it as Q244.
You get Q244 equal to 3.12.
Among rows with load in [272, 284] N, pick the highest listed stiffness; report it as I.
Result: 3.017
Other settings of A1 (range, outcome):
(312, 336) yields 2.881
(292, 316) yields 2.777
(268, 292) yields 2.902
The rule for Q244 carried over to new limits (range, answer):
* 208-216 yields 2.917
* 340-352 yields 2.973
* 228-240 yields 3.137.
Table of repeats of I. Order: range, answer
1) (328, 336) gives 2.93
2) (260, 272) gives 3.08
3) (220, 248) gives 3.275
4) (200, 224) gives 3.319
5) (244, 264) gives 3.12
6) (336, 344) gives 3.183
